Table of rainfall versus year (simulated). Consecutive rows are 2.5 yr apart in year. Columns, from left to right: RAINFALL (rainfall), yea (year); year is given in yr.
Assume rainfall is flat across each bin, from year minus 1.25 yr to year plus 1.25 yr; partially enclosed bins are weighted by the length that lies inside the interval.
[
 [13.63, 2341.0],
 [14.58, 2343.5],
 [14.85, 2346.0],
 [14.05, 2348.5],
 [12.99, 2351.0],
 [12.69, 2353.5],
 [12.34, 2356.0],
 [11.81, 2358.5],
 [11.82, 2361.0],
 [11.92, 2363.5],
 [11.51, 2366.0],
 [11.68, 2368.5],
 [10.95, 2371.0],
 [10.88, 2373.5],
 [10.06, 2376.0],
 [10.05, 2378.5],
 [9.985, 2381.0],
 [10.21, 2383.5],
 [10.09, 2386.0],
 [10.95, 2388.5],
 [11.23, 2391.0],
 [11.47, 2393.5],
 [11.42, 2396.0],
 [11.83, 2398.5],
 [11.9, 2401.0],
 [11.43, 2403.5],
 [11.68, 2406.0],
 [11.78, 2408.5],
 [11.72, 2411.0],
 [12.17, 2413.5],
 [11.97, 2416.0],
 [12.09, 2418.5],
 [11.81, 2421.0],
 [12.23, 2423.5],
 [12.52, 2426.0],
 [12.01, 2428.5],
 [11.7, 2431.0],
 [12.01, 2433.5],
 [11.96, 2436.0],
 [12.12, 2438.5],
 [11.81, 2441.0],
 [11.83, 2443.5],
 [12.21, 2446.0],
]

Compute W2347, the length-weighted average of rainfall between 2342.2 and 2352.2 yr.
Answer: 14.1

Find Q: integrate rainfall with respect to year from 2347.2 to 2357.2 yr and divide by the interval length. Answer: 13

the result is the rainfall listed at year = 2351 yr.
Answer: 12.99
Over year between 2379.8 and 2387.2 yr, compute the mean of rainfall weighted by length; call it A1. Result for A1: 10.1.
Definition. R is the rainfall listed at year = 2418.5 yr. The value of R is 12.09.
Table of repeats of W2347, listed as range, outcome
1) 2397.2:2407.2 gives 11.7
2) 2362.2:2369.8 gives 11.7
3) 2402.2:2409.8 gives 11.6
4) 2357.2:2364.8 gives 11.9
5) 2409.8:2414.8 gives 11.9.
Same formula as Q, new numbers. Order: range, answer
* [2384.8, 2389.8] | 10.5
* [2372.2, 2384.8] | 10.2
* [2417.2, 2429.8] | 12.1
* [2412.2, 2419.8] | 12.1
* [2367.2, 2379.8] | 10.7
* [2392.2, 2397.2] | 11.4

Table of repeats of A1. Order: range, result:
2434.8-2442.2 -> 12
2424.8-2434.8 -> 12.1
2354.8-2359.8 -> 12.1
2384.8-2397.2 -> 11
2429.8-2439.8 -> 11.9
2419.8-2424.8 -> 12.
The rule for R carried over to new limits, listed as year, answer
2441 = 11.81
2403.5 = 11.43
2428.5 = 12.01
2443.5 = 11.83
